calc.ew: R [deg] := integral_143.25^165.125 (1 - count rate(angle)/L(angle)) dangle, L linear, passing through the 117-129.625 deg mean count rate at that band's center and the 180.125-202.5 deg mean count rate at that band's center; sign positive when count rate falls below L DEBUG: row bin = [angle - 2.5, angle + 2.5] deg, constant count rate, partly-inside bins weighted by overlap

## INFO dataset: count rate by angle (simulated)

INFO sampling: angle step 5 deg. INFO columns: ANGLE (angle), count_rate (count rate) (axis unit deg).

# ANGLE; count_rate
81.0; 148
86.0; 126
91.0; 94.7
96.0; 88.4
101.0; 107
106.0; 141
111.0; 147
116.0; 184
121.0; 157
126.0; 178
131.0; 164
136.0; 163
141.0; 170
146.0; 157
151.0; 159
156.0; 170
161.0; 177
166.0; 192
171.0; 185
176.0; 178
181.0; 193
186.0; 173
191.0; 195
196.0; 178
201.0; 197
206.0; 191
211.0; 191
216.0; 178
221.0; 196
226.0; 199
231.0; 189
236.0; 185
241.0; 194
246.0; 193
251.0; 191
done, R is 1.2 deg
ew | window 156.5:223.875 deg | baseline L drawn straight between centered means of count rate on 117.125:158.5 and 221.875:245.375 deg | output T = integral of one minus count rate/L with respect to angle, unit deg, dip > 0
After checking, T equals -2.3 deg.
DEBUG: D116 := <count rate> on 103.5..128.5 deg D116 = 161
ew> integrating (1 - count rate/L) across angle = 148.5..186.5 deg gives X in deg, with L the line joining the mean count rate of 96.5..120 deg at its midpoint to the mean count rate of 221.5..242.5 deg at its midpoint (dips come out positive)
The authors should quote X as -3.0 deg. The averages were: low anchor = 141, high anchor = 192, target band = 179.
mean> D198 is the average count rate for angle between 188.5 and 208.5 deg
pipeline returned 190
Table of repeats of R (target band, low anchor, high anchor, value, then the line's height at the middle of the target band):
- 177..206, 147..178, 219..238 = -0.6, 183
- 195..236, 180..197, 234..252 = -0.5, 188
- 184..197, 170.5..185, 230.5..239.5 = 0.1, 185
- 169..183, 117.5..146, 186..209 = -0.3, 181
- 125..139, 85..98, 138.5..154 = -2.1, 146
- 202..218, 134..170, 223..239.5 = -0.2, 186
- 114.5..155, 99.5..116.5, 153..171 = -1.5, 161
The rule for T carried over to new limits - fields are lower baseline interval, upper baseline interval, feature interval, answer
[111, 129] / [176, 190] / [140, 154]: 1.1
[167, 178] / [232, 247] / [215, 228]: -0.3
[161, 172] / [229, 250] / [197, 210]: -0.2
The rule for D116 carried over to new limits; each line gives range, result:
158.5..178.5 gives 183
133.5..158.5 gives 164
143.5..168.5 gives 171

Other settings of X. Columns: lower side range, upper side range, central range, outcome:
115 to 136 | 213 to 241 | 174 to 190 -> -0.19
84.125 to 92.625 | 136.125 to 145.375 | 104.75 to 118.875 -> -2.42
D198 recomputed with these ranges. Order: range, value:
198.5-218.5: 189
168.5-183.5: 185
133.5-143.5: 166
